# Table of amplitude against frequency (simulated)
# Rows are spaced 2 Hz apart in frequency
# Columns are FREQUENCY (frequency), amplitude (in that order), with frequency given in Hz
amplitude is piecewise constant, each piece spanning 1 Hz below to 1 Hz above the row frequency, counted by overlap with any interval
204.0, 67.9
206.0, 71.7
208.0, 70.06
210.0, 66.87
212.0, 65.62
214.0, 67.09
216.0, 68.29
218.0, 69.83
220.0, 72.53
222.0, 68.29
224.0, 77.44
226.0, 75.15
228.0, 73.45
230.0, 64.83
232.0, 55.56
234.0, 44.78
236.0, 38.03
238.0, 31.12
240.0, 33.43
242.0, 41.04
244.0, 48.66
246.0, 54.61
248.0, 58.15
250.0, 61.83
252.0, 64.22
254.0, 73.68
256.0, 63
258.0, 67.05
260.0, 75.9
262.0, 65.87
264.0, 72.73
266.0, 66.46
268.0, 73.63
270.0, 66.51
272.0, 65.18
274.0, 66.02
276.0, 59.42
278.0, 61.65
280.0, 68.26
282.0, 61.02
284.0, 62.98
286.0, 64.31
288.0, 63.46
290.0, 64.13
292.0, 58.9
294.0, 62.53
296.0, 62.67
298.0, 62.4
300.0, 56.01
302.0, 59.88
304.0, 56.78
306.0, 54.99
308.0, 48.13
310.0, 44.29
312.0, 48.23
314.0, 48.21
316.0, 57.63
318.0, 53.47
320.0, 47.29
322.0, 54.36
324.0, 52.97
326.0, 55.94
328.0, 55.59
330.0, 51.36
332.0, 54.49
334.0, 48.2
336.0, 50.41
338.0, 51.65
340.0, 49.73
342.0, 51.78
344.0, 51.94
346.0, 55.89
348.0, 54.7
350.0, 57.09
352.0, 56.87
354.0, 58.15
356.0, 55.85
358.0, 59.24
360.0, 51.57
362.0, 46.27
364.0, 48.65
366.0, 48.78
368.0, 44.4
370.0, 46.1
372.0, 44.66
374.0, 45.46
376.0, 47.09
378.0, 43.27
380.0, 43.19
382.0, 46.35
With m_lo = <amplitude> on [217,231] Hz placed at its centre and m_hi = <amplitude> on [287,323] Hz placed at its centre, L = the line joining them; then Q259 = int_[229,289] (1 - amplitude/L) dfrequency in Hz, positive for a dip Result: 4.2 Hz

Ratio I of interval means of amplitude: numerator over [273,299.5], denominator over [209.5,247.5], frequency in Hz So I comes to 1.07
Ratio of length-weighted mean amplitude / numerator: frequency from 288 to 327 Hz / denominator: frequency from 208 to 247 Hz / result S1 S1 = 0.9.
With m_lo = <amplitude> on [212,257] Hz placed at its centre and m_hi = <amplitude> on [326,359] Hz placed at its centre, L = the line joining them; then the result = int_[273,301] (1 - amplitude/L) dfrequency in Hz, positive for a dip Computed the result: -2.8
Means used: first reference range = 59.5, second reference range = 54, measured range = 62.4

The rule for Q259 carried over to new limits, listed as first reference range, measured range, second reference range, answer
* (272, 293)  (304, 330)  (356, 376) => 2.3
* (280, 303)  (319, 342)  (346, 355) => 2.5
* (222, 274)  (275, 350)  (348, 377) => -0.8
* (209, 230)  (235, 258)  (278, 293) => 5.1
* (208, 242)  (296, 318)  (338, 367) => 0.7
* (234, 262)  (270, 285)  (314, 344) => -2.7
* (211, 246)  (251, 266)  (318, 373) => -3.2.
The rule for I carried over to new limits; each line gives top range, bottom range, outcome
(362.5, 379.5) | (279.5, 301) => 0.74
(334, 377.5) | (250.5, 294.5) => 0.78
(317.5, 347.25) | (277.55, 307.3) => 0.86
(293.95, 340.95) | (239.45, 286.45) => 0.85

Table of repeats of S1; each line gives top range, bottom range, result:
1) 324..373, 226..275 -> 0.87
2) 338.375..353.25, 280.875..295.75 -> 0.86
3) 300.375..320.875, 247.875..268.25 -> 0.77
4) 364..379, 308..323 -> 0.91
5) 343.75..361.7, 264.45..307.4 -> 0.88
